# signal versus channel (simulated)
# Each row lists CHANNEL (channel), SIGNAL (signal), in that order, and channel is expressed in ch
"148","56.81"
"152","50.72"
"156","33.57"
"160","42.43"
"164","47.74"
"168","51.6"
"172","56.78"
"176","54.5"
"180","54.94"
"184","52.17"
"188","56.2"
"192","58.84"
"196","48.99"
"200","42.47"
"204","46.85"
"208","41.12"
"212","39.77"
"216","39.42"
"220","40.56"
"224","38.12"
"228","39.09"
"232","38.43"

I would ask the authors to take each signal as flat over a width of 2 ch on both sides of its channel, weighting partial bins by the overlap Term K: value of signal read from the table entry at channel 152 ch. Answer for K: 50.72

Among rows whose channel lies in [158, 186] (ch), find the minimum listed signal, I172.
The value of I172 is 42.43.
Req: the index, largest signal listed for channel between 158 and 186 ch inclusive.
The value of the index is 56.78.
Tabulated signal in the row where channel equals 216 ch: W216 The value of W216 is 39.42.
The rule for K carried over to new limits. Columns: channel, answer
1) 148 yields 56.81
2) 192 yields 58.84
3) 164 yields 47.74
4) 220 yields 40.56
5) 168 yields 51.6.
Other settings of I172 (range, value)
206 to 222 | 39.42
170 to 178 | 54.5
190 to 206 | 42.47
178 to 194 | 52.17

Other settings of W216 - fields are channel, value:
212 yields 39.77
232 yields 38.43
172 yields 56.78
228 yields 39.09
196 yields 48.99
